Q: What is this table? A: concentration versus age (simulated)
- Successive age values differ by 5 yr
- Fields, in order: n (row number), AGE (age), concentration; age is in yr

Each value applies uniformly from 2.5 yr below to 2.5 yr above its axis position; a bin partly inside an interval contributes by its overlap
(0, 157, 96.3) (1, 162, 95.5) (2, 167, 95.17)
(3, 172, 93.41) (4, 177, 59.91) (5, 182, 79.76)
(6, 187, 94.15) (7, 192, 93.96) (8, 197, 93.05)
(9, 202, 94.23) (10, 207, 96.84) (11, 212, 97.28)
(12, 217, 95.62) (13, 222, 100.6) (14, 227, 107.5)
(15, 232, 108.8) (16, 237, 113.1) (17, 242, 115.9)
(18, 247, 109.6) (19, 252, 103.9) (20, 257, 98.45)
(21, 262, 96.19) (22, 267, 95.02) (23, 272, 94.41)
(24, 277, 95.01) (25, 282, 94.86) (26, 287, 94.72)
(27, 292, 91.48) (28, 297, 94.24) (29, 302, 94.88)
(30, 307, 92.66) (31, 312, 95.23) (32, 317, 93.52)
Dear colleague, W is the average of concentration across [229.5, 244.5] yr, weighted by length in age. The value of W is 113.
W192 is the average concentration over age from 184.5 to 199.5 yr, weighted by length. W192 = 93.7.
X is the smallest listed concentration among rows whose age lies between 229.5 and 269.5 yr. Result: 95.02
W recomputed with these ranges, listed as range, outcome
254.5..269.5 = 96.6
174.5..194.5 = 81.9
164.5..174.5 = 94.3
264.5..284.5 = 94.8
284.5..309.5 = 93.6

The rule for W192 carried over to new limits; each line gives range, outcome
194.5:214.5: 95.3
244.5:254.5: 107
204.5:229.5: 99.6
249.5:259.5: 101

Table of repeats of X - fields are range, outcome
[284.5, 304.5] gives 91.48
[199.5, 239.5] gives 94.23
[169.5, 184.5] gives 59.91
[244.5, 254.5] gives 103.9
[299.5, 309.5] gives 92.66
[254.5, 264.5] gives 96.19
